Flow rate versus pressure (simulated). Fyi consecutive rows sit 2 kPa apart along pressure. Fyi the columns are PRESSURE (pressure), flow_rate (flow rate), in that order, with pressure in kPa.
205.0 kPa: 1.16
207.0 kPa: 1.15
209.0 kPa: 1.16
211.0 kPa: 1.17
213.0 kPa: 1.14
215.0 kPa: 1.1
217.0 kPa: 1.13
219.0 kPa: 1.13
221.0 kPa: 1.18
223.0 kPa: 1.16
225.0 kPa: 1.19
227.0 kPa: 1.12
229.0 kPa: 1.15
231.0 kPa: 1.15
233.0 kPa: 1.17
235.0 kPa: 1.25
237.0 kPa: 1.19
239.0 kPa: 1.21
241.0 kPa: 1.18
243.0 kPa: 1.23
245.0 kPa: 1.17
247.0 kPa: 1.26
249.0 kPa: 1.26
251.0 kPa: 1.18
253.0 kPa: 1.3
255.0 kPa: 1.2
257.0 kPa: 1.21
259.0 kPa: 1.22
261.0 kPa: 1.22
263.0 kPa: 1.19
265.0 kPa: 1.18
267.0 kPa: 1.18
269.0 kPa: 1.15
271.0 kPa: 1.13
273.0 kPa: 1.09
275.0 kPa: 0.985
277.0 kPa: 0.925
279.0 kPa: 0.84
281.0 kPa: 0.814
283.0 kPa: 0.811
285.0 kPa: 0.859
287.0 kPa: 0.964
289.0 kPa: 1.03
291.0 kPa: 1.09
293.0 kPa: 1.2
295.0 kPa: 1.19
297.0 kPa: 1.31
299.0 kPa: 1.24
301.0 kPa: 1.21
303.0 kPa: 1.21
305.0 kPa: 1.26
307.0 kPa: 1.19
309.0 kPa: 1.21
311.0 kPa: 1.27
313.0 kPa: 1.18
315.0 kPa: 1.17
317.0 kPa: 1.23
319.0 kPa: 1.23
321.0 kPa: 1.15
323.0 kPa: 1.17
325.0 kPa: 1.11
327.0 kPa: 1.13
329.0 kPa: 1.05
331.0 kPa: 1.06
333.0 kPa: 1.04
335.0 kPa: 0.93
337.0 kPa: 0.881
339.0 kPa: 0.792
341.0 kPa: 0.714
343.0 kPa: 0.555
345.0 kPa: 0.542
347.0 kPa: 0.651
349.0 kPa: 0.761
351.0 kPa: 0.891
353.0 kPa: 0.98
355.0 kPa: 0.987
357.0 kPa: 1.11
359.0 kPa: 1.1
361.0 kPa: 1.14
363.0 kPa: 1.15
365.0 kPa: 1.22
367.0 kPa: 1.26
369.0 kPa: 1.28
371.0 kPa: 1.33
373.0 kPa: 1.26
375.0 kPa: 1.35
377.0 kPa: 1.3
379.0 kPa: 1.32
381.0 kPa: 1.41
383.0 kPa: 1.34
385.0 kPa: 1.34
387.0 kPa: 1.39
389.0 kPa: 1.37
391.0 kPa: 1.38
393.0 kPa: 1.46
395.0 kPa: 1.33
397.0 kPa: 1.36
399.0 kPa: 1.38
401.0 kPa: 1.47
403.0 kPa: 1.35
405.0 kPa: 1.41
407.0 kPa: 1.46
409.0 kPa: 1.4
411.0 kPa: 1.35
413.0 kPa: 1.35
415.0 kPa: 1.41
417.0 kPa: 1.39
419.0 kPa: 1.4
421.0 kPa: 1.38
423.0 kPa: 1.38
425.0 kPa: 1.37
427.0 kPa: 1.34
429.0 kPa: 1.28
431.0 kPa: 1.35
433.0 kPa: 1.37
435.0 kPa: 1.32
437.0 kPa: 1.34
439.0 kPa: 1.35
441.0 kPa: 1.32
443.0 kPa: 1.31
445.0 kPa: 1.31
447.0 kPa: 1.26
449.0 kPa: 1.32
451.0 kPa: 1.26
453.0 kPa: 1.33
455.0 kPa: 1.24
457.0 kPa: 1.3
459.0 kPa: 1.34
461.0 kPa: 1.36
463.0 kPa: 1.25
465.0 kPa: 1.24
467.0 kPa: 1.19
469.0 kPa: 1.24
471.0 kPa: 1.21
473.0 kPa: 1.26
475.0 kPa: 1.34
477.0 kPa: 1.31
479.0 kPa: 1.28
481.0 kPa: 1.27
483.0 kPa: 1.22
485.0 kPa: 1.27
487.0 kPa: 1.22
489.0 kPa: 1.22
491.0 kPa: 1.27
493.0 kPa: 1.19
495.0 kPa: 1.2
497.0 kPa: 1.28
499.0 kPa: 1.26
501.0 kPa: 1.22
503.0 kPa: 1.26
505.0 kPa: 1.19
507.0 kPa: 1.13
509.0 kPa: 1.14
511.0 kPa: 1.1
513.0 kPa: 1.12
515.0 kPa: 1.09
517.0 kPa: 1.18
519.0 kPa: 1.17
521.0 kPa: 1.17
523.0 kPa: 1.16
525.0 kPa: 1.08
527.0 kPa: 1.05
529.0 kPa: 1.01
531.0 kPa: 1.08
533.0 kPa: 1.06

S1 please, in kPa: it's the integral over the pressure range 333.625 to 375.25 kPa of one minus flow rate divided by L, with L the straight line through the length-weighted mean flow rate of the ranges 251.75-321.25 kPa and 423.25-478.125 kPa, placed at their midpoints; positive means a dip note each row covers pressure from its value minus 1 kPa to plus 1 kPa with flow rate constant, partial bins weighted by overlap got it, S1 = 7.47 kPa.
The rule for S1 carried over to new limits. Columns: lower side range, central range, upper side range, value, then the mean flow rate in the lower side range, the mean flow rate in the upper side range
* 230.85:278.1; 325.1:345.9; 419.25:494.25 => 5.8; 1.18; 1.29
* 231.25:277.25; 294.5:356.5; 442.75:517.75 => 8.2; 1.18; 1.24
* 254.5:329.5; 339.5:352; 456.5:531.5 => 5.0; 1.13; 1.21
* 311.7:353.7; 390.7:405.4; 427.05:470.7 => -3.1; 0.965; 1.3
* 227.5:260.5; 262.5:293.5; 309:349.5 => 2.7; 1.21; 0.989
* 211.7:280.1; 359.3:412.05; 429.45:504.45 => -4.4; 1.16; 1.28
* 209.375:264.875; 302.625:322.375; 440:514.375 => 0.0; 1.19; 1.25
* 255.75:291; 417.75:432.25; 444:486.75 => -1.5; 1.05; 1.28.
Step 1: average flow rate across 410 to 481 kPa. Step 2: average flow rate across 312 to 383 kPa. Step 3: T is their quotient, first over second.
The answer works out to 1.2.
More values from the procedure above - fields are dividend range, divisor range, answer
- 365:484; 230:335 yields 1.16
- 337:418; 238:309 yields 1.05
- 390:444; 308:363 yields 1.37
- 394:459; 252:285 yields 1.25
